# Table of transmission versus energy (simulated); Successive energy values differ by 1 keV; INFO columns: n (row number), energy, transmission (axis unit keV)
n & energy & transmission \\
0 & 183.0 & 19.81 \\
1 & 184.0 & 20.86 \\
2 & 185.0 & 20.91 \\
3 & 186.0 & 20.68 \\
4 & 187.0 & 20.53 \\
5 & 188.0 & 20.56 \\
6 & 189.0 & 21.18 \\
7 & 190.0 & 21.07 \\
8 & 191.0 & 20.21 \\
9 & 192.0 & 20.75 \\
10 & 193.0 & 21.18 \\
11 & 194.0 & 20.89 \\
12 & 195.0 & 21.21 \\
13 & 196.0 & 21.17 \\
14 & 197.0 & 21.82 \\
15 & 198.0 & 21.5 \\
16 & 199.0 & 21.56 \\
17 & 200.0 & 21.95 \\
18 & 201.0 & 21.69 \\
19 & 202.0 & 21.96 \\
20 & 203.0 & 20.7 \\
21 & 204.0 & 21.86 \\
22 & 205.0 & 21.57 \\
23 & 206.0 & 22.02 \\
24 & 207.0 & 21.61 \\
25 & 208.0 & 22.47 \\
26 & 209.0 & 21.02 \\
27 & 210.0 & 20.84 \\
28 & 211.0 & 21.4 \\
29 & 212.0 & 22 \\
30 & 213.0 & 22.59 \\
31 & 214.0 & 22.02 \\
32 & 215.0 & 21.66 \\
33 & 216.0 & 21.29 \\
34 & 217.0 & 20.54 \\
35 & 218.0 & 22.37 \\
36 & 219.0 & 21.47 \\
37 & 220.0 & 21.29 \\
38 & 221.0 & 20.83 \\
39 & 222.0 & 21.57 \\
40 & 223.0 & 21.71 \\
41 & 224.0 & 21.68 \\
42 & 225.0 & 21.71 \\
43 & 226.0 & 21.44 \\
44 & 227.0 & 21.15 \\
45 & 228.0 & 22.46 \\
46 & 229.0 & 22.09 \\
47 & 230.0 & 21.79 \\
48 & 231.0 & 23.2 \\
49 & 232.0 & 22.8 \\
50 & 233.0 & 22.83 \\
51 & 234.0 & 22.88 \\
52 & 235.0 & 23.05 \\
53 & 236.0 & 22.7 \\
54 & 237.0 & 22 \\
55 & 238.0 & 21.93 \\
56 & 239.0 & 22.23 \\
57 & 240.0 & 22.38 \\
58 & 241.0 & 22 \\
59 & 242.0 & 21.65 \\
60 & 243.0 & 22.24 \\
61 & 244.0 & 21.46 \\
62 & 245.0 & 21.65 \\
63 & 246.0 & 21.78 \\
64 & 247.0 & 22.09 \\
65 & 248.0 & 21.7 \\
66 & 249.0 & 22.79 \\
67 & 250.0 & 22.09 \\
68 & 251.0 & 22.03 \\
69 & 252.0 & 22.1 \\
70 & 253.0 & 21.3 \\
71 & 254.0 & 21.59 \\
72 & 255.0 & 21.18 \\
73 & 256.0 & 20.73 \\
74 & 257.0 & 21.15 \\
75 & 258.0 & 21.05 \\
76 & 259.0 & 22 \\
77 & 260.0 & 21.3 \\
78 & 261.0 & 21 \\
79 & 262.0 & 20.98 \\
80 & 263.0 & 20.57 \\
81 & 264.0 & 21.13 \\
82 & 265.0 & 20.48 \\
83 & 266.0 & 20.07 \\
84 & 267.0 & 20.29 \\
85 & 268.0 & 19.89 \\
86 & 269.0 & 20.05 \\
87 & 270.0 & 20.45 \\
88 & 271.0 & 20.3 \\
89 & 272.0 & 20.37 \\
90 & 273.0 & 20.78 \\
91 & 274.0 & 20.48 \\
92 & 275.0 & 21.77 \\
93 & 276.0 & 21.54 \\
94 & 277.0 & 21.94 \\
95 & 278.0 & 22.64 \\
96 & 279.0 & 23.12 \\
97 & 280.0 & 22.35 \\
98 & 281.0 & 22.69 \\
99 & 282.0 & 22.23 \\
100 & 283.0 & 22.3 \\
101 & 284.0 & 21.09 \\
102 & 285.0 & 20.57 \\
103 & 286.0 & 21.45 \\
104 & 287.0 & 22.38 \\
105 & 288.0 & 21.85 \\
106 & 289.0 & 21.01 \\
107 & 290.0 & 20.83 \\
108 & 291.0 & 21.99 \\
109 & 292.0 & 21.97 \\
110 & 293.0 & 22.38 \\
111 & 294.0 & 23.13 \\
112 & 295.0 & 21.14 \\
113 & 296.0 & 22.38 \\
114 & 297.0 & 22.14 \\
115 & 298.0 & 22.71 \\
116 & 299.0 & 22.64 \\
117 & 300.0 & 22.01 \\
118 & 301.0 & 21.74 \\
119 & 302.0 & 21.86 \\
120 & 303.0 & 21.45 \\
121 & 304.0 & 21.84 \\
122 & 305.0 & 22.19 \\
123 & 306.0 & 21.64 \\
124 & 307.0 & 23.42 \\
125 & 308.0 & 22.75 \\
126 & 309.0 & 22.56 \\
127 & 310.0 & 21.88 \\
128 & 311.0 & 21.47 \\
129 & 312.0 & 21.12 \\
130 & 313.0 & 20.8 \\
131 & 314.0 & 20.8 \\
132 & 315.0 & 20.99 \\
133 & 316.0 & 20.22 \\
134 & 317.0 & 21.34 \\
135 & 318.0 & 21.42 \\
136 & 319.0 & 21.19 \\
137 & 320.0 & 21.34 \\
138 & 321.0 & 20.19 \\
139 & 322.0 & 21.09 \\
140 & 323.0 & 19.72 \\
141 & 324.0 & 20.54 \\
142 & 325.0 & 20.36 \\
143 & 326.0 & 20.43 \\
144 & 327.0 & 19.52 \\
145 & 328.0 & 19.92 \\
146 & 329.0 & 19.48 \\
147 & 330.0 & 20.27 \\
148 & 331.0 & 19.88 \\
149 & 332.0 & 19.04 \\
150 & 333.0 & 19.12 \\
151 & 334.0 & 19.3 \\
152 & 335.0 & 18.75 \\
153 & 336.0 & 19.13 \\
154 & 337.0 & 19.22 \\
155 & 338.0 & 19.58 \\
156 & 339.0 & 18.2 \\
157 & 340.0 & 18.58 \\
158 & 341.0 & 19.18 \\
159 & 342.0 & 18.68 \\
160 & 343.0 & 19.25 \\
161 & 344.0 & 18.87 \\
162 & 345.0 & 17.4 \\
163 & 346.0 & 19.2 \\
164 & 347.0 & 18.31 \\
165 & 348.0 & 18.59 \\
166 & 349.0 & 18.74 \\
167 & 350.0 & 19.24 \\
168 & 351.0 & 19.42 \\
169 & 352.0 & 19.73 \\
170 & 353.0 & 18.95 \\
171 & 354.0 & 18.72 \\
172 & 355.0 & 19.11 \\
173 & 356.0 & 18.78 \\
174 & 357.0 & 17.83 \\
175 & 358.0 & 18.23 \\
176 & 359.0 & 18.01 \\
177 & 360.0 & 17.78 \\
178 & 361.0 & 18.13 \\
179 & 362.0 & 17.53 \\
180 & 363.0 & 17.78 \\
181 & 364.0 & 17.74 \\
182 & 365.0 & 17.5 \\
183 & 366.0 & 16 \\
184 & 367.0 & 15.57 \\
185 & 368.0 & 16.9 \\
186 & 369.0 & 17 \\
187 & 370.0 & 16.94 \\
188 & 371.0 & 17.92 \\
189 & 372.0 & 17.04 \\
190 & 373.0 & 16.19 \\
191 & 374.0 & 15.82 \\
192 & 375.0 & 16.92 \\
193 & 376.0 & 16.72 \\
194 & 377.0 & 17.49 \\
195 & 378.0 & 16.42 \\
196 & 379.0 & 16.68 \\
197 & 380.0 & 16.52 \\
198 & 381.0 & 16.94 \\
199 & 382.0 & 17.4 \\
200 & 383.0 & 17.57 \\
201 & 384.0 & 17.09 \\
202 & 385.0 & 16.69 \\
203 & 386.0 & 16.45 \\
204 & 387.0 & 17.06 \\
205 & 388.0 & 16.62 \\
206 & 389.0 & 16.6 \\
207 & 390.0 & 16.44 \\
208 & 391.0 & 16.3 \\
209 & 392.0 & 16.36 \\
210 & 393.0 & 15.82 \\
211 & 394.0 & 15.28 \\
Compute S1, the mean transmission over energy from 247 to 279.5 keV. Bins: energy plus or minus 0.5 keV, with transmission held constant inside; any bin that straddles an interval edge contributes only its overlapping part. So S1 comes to 21.2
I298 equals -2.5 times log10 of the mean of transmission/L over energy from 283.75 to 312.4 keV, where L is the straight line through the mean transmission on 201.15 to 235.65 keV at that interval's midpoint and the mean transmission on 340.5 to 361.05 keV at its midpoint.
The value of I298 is -0.104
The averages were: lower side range 21.8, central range 21.9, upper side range 18.7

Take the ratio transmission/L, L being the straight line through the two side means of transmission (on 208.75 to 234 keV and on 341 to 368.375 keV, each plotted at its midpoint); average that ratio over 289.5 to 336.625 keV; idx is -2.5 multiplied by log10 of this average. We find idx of -0.09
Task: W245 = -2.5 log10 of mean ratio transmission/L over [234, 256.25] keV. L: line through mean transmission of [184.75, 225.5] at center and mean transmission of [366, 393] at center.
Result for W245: -0.08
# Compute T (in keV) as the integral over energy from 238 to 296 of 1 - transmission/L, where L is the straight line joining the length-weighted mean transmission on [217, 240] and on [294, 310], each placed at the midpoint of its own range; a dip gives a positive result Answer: 1.56 keV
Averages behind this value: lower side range 22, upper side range 22.2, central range 21.5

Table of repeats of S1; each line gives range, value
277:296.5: 22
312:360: 19.5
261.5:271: 20.4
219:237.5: 22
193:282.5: 21.6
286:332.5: 21.3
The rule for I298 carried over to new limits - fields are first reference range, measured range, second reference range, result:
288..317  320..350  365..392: 0.016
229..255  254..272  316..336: 0.046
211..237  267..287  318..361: -0.033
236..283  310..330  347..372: -0.069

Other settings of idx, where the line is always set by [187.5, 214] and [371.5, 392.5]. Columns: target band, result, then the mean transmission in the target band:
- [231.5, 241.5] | -0.10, 22.5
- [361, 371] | 0.00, 17.1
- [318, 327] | -0.13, 20.6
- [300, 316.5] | -0.16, 21.7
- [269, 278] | -0.08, 21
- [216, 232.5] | -0.05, 21.7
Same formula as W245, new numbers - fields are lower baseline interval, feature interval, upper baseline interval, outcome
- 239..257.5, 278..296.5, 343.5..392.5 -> -0.080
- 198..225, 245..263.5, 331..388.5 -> -0.051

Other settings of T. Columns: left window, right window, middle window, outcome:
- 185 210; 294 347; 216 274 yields -1.5 keV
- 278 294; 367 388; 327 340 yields 0.0 keV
